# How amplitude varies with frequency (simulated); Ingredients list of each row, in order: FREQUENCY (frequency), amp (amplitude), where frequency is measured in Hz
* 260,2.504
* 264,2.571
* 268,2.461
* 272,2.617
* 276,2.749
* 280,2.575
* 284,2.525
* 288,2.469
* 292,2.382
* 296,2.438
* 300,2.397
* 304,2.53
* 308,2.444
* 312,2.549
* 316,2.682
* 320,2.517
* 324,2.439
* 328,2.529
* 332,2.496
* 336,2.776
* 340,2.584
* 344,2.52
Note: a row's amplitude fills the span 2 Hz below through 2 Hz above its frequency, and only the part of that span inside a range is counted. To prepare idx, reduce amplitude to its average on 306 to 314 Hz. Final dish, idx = 2.5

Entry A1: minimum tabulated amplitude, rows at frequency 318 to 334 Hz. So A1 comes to 2.439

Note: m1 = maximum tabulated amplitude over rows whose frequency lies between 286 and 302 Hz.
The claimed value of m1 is 2.469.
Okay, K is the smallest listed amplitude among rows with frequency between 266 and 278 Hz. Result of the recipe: 2.461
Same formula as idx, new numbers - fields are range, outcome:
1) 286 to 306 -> 2.44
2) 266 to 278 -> 2.61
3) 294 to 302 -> 2.42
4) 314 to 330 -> 2.54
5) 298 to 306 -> 2.46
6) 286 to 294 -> 2.43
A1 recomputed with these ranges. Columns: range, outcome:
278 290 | 2.469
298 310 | 2.397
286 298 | 2.382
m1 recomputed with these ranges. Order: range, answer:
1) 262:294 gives 2.749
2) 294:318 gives 2.682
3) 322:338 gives 2.776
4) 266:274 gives 2.617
